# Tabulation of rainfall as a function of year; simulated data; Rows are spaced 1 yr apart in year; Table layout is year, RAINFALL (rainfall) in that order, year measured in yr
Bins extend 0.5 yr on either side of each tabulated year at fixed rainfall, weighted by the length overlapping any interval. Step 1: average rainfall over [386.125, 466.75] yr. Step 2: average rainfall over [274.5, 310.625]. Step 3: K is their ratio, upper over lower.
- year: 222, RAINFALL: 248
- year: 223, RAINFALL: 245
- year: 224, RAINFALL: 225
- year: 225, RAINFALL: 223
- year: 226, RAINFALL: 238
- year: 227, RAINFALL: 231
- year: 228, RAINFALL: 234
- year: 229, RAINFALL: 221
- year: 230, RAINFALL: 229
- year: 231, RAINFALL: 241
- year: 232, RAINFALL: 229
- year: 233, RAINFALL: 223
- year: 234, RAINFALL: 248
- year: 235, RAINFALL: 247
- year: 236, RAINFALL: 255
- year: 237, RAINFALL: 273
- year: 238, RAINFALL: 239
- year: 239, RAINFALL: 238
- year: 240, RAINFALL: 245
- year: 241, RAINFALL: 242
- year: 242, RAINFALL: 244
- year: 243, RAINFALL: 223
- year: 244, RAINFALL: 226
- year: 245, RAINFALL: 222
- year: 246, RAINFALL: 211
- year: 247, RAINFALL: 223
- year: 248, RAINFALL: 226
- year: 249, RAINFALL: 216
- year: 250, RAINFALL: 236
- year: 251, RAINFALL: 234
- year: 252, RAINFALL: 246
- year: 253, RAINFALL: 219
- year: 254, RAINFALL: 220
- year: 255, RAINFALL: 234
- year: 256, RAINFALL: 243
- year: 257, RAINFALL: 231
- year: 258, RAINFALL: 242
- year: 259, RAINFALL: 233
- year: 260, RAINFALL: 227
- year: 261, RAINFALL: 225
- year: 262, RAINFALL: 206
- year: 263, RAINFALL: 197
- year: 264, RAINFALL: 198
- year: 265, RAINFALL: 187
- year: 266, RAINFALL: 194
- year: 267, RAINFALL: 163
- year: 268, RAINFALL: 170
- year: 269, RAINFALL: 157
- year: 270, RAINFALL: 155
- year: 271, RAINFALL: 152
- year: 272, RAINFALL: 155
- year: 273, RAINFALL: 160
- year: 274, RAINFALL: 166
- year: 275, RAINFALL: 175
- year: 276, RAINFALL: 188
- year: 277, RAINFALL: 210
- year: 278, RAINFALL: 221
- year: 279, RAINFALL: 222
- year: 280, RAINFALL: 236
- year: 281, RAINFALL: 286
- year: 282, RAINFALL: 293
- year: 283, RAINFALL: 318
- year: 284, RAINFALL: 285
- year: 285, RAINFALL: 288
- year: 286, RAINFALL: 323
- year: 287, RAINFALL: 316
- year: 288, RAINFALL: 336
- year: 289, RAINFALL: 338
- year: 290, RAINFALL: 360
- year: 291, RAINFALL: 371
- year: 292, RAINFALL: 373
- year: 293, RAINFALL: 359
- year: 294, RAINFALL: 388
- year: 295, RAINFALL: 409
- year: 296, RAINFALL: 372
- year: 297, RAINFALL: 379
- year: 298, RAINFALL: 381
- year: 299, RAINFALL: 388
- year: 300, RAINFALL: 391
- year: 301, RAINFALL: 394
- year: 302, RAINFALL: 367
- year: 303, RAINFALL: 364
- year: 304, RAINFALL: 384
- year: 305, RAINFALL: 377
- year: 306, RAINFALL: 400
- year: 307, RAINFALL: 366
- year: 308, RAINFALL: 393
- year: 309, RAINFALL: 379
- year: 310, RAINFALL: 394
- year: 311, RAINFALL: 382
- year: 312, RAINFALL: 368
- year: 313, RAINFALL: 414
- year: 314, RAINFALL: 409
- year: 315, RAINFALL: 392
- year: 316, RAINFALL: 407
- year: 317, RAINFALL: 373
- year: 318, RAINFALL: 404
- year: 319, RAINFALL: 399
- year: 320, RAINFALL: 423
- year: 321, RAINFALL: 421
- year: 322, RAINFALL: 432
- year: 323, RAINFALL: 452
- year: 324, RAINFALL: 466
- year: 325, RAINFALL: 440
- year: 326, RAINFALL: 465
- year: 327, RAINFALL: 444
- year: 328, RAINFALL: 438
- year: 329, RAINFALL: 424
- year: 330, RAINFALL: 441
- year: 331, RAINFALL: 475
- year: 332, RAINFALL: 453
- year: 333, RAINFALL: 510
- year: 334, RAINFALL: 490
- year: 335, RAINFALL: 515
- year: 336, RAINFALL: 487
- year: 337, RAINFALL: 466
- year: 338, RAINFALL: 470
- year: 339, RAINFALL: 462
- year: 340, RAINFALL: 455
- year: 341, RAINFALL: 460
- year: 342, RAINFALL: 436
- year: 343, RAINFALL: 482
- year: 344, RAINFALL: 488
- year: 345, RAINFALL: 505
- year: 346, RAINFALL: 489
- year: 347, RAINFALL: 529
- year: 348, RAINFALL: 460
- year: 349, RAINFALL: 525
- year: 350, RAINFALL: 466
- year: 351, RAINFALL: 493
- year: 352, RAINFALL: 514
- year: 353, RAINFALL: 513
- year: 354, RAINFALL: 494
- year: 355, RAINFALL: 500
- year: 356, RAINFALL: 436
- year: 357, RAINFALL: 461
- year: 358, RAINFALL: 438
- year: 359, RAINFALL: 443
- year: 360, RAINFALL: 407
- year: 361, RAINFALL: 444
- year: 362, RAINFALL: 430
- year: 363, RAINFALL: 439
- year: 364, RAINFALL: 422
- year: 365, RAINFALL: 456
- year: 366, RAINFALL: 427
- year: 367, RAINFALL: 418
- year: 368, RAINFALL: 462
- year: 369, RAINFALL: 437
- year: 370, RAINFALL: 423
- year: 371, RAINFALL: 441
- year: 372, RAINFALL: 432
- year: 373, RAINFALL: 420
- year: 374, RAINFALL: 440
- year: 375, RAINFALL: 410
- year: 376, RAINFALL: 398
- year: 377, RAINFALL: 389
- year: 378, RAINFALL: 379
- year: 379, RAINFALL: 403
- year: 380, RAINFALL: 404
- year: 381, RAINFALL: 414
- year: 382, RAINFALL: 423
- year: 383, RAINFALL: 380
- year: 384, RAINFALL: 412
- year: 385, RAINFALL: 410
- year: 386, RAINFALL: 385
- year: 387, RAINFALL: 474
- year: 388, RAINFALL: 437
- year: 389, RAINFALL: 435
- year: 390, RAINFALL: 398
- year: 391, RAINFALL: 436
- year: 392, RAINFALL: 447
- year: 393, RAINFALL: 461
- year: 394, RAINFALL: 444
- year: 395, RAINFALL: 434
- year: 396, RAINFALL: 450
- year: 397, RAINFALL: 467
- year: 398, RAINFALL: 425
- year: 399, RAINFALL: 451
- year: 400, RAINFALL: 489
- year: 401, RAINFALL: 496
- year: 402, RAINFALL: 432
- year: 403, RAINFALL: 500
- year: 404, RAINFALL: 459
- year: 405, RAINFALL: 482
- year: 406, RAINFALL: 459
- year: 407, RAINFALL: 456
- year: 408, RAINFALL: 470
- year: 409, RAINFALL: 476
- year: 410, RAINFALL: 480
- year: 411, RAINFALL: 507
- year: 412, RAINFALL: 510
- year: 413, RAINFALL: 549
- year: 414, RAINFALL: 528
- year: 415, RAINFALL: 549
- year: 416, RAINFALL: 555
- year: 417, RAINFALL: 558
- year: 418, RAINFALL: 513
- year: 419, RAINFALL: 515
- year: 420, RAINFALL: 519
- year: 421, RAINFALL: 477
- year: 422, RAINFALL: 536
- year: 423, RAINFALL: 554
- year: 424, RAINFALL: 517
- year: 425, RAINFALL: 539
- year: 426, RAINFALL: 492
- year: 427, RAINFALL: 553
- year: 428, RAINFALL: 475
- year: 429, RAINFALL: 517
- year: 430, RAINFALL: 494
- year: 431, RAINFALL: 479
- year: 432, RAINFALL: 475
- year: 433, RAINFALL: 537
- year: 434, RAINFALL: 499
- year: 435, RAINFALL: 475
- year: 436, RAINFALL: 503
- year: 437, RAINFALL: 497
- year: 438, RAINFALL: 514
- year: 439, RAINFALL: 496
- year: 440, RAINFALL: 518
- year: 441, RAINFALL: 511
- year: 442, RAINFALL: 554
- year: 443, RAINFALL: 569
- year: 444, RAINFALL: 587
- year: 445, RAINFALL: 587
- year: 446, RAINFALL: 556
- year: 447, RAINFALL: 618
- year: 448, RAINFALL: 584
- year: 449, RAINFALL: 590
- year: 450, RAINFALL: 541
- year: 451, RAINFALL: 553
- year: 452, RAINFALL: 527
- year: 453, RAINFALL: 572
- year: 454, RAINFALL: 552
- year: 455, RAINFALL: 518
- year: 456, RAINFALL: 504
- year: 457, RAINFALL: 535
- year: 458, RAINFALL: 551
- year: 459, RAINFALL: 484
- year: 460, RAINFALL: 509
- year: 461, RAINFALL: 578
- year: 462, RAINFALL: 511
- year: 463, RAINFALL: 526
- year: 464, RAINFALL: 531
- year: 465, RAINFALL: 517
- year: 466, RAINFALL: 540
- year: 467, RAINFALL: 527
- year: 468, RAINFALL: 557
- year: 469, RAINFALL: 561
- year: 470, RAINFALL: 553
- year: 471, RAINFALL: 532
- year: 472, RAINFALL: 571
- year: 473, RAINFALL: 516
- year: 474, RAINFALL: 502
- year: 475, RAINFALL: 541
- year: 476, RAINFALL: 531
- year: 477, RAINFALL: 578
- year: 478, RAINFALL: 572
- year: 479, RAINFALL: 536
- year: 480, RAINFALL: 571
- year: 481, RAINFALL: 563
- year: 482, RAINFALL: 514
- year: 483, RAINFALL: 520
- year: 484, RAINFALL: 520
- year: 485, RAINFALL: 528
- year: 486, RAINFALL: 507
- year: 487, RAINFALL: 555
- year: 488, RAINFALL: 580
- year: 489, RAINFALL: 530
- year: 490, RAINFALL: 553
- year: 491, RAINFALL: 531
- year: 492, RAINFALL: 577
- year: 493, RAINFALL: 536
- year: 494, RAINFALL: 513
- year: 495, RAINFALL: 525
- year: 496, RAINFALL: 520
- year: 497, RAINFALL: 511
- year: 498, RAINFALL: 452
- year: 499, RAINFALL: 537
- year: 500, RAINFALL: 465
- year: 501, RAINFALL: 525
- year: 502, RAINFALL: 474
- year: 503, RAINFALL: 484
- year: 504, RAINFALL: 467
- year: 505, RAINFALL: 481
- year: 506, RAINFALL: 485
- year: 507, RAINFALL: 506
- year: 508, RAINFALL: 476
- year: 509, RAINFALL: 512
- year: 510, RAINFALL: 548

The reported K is 1.52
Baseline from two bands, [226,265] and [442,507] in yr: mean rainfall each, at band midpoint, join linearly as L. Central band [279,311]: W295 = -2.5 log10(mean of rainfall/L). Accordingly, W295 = -0.19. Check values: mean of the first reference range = 230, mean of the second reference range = 535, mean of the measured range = 353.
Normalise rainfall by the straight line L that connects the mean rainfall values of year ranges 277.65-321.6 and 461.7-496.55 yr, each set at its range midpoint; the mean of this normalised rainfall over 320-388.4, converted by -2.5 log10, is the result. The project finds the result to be -0.091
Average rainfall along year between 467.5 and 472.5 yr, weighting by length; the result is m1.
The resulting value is 555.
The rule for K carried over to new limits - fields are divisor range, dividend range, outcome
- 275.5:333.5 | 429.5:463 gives 1.42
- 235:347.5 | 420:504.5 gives 1.61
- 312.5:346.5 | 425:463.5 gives 1.18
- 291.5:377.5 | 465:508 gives 1.22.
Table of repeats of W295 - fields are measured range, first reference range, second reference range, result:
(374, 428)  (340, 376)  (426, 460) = 0.06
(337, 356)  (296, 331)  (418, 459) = -0.11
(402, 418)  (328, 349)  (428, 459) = 0.03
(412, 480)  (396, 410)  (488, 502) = -0.09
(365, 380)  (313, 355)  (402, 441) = 0.14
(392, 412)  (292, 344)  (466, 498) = 0.03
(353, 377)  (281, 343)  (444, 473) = 0.04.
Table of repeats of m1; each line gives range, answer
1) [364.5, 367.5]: 434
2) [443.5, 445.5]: 587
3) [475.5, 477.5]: 554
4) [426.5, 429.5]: 515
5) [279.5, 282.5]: 272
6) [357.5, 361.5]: 433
